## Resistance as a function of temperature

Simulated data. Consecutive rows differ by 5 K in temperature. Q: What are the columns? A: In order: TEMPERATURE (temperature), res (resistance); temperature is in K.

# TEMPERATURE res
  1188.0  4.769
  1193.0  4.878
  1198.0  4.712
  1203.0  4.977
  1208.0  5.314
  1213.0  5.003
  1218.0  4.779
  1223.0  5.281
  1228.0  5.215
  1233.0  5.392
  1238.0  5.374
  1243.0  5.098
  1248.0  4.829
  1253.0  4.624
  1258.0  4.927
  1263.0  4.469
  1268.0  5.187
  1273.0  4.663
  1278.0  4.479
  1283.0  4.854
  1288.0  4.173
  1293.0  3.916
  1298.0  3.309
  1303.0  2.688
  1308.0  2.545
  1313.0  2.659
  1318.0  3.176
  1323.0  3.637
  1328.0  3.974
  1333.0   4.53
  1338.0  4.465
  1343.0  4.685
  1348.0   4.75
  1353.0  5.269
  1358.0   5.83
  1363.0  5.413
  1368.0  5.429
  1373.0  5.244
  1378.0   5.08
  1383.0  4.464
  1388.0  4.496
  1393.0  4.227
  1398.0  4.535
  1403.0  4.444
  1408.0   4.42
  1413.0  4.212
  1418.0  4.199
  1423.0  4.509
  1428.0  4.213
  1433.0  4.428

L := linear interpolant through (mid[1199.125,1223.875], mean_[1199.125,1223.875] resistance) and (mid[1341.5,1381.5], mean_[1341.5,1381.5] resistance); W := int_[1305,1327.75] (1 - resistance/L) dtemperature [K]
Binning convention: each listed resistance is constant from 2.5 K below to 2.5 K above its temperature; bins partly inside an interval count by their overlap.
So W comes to 9.1 K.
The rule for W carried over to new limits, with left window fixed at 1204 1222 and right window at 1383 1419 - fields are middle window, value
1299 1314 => 6.42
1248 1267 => 0.60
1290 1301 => 2.68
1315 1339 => 3.83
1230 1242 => -0.91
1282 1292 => 0.86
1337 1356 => -1.15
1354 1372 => -3.97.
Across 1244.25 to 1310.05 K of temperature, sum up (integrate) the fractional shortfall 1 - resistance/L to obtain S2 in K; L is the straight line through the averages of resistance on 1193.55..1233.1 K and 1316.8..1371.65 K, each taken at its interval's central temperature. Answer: 8.8 K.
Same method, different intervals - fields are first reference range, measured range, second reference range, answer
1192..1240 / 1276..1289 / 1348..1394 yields 1.4 K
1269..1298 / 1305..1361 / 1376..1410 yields 3.8 K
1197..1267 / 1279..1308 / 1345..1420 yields 7.1 K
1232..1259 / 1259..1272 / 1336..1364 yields 0.6 K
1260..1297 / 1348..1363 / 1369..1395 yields -2.3 K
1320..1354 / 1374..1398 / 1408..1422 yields -1.5 K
